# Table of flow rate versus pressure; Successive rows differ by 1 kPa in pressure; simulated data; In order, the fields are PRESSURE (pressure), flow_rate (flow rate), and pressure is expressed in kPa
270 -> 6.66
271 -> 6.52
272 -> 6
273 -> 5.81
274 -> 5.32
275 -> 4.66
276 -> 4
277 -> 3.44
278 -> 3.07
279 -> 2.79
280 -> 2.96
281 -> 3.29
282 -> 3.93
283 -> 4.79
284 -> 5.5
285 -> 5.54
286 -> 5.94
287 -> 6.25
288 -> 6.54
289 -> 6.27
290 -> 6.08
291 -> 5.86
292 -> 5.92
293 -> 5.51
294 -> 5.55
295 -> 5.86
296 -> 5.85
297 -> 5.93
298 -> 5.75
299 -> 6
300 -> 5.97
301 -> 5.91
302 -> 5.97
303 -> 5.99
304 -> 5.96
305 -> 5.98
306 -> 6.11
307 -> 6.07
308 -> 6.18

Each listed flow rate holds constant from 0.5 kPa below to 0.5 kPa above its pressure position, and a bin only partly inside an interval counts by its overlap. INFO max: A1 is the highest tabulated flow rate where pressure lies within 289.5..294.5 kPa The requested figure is 6.08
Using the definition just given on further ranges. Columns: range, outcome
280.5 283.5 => 4.79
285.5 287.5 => 6.25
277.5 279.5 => 3.07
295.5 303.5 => 6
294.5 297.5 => 5.93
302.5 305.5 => 5.99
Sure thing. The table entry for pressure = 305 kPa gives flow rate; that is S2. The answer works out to 5.98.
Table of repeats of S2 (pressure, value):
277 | 3.44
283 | 4.79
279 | 2.79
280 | 2.96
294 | 5.55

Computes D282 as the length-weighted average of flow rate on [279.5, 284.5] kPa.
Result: 4.09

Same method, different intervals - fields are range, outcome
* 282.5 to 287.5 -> 5.6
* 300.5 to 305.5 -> 5.96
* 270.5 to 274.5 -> 5.91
